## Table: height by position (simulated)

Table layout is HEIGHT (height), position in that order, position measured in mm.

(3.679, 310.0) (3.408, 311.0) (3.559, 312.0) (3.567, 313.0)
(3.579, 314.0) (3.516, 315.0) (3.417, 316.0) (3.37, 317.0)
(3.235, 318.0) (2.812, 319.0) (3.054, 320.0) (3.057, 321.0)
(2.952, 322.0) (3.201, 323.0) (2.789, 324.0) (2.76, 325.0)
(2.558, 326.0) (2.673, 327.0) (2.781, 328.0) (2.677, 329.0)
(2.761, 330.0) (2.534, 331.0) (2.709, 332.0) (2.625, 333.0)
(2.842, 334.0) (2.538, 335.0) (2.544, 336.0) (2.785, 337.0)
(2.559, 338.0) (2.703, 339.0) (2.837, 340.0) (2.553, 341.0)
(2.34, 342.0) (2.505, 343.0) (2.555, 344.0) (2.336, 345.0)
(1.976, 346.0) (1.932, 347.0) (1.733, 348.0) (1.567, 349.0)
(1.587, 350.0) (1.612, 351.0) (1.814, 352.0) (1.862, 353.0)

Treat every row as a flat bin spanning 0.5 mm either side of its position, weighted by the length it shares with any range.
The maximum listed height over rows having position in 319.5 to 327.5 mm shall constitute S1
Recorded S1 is 3.201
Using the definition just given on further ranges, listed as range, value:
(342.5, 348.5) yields 2.555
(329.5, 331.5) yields 2.761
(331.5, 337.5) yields 2.842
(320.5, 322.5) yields 3.057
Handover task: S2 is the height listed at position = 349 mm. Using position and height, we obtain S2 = 1.567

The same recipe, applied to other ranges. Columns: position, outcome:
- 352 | 1.814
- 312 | 3.559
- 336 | 2.544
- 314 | 3.579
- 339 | 2.703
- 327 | 2.673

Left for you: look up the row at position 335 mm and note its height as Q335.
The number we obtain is 2.538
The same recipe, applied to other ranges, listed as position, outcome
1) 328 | 2.781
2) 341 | 2.553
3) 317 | 3.37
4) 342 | 2.34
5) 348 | 1.733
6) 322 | 2.952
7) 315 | 3.516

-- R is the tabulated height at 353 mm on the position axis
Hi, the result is 1.862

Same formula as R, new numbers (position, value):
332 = 2.709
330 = 2.761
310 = 3.679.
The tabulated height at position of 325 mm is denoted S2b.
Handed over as 2.76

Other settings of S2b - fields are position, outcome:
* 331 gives 2.534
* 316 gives 3.417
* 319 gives 2.812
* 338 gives 2.559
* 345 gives 2.336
